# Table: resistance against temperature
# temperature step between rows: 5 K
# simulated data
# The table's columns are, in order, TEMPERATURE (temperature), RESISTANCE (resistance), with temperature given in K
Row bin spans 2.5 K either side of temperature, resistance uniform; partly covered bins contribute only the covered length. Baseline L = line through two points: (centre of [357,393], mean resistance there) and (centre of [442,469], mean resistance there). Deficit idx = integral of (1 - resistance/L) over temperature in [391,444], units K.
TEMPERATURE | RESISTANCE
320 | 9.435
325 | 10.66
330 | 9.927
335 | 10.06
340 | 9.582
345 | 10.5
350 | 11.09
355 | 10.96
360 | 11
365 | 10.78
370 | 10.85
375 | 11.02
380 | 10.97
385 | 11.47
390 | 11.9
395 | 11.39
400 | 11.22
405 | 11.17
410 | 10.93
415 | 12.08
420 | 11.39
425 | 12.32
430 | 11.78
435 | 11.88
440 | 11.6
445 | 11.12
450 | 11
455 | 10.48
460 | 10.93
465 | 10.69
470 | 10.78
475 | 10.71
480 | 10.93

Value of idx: -2.81 K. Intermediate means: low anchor 11.1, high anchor 10.9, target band 11.6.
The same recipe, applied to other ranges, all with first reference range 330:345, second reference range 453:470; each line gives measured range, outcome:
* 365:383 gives -1.3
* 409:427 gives -2.2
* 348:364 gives -1.5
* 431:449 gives -1.6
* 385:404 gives -2.2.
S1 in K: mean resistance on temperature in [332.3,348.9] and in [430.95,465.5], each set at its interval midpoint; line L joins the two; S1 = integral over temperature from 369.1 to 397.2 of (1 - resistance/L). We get -2.0 K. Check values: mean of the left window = 10.1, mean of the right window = 11.2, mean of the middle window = 11.3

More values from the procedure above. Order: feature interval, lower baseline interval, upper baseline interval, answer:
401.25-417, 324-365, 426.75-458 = -0.45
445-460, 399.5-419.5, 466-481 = 0.19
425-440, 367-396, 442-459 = -1.21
